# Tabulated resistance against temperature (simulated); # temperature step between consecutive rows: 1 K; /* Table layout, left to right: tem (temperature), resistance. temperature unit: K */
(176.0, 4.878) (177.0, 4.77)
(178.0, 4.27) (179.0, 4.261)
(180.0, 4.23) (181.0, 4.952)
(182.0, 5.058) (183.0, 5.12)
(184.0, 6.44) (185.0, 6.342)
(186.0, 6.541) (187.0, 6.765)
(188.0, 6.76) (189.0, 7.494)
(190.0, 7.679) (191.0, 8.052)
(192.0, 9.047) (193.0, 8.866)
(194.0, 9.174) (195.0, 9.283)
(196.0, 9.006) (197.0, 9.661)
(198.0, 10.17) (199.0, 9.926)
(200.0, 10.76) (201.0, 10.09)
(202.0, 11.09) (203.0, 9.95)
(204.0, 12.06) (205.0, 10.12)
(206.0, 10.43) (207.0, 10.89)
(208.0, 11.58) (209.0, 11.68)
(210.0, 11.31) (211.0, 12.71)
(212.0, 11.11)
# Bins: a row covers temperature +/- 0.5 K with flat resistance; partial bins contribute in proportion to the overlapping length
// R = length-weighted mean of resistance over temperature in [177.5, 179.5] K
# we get 4.27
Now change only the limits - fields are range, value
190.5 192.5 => 8.55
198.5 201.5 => 10.3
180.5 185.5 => 5.58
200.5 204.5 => 10.8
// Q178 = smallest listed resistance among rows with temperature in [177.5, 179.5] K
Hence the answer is 4.261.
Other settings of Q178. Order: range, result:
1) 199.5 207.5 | 9.95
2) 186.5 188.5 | 6.76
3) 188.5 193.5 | 7.494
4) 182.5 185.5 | 5.12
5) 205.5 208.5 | 10.43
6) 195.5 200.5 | 9.006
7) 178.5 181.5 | 4.23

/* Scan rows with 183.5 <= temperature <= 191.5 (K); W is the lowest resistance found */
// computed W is 6.342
